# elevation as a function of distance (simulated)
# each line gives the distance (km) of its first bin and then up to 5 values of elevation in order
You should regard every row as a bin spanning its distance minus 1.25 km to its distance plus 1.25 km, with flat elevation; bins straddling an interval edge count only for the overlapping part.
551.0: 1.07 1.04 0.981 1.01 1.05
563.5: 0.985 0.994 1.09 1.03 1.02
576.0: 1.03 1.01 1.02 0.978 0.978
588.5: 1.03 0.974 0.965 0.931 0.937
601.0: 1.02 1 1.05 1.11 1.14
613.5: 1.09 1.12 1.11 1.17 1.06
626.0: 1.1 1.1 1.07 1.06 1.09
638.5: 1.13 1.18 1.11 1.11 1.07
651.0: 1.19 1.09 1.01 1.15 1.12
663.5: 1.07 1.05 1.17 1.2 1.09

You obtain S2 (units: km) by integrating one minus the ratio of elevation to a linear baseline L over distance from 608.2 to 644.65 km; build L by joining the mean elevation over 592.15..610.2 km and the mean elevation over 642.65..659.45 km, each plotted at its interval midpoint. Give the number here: -1.90 km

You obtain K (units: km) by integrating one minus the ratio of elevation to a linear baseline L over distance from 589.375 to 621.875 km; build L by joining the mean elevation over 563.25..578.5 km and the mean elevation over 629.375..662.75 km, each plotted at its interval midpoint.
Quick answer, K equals 0.54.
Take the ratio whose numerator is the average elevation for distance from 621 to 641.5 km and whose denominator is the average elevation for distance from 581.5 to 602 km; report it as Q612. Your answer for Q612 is 1.1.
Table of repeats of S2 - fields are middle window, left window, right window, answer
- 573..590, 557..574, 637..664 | 0.54 km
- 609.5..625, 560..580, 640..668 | -0.64 km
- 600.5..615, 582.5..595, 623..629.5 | -0.48 km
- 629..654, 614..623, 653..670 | -0.03 km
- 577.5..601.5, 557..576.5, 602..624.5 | 1.72 km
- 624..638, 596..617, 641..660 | -0.03 km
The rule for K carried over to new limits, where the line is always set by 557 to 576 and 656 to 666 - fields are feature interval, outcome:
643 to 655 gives -0.3 km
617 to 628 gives -0.5 km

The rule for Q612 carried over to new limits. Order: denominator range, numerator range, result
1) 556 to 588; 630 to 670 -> 1.09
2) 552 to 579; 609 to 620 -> 1.09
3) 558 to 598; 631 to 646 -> 1.10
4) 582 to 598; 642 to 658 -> 1.13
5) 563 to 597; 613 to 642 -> 1.10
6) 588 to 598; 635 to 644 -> 1.17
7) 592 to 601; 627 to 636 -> 1.13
